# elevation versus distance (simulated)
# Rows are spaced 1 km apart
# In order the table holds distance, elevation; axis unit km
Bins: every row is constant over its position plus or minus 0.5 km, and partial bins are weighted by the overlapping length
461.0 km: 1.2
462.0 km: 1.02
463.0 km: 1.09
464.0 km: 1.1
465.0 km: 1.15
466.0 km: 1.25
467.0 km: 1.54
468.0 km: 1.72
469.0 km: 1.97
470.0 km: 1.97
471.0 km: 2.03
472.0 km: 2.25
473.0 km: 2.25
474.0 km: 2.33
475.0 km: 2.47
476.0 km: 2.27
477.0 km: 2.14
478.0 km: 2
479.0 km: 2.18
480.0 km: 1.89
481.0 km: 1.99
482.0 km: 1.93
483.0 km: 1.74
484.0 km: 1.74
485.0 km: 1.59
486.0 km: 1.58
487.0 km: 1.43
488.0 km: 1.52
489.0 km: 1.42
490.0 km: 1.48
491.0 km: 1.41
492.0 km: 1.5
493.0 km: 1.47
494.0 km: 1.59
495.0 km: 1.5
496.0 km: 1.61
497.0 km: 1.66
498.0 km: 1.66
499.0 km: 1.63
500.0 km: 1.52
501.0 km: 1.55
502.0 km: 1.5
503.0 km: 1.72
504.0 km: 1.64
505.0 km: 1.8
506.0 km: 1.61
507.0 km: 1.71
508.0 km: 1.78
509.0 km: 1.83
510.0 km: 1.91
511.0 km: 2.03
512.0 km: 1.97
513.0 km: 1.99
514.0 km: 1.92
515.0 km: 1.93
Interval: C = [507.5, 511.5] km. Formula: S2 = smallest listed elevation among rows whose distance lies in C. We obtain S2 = 1.78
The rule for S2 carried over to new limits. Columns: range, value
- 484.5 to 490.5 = 1.42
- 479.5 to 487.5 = 1.43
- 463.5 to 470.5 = 1.1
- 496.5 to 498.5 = 1.66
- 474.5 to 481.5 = 1.89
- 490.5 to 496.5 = 1.41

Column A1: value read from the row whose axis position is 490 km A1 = 1.48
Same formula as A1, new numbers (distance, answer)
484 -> 1.74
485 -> 1.59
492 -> 1.5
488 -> 1.52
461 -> 1.2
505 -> 1.8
